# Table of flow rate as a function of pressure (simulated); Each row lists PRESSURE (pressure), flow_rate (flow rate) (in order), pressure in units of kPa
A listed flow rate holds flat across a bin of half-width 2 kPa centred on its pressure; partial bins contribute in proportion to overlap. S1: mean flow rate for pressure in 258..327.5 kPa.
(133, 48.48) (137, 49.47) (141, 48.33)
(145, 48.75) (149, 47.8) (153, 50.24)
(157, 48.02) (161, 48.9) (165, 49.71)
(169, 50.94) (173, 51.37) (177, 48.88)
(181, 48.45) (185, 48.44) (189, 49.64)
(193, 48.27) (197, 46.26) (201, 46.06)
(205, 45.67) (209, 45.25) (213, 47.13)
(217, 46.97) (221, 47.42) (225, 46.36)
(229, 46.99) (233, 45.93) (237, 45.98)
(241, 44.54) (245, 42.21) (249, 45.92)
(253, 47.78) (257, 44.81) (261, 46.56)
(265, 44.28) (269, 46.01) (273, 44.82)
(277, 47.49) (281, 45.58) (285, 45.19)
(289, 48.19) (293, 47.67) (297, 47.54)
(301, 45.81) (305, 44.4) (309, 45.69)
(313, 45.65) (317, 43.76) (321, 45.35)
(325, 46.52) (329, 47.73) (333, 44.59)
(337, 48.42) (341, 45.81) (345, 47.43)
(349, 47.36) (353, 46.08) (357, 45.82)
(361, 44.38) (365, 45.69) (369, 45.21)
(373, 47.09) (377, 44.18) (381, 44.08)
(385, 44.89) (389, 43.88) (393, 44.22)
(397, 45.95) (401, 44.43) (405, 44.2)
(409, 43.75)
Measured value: 45.9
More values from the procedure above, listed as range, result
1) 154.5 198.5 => 49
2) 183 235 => 47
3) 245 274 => 45.5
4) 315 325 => 44.9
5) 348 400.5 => 45.2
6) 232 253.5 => 45.2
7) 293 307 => 46.2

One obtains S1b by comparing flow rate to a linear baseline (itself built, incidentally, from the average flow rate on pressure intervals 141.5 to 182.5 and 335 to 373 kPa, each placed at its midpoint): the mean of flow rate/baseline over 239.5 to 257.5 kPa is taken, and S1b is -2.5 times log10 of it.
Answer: 0.07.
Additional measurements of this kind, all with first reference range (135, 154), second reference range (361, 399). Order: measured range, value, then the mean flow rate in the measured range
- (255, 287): 0.03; 45.6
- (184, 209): 0.02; 47.2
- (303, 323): 0.03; 45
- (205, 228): 0.03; 46.6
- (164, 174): -0.05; 50.7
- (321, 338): -0.02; 46.5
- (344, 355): -0.03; 46.9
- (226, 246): 0.05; 45.3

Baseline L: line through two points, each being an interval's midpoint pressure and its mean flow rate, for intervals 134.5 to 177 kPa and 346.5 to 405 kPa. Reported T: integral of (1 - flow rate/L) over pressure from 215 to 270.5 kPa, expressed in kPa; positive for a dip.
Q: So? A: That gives 2.2 kPa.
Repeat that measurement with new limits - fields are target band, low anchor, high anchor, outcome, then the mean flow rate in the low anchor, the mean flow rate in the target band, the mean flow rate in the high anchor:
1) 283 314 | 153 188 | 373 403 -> 0.2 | 49.4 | 46.3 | 44.7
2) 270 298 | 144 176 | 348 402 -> 0.3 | 49.5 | 46.6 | 45.2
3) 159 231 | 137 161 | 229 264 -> -1.1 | 48.7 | 47.9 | 45.5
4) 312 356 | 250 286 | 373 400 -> -1.0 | 45.9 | 46.2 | 44.7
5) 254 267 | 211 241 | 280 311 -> 0.3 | 46.5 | 45.4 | 46.3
